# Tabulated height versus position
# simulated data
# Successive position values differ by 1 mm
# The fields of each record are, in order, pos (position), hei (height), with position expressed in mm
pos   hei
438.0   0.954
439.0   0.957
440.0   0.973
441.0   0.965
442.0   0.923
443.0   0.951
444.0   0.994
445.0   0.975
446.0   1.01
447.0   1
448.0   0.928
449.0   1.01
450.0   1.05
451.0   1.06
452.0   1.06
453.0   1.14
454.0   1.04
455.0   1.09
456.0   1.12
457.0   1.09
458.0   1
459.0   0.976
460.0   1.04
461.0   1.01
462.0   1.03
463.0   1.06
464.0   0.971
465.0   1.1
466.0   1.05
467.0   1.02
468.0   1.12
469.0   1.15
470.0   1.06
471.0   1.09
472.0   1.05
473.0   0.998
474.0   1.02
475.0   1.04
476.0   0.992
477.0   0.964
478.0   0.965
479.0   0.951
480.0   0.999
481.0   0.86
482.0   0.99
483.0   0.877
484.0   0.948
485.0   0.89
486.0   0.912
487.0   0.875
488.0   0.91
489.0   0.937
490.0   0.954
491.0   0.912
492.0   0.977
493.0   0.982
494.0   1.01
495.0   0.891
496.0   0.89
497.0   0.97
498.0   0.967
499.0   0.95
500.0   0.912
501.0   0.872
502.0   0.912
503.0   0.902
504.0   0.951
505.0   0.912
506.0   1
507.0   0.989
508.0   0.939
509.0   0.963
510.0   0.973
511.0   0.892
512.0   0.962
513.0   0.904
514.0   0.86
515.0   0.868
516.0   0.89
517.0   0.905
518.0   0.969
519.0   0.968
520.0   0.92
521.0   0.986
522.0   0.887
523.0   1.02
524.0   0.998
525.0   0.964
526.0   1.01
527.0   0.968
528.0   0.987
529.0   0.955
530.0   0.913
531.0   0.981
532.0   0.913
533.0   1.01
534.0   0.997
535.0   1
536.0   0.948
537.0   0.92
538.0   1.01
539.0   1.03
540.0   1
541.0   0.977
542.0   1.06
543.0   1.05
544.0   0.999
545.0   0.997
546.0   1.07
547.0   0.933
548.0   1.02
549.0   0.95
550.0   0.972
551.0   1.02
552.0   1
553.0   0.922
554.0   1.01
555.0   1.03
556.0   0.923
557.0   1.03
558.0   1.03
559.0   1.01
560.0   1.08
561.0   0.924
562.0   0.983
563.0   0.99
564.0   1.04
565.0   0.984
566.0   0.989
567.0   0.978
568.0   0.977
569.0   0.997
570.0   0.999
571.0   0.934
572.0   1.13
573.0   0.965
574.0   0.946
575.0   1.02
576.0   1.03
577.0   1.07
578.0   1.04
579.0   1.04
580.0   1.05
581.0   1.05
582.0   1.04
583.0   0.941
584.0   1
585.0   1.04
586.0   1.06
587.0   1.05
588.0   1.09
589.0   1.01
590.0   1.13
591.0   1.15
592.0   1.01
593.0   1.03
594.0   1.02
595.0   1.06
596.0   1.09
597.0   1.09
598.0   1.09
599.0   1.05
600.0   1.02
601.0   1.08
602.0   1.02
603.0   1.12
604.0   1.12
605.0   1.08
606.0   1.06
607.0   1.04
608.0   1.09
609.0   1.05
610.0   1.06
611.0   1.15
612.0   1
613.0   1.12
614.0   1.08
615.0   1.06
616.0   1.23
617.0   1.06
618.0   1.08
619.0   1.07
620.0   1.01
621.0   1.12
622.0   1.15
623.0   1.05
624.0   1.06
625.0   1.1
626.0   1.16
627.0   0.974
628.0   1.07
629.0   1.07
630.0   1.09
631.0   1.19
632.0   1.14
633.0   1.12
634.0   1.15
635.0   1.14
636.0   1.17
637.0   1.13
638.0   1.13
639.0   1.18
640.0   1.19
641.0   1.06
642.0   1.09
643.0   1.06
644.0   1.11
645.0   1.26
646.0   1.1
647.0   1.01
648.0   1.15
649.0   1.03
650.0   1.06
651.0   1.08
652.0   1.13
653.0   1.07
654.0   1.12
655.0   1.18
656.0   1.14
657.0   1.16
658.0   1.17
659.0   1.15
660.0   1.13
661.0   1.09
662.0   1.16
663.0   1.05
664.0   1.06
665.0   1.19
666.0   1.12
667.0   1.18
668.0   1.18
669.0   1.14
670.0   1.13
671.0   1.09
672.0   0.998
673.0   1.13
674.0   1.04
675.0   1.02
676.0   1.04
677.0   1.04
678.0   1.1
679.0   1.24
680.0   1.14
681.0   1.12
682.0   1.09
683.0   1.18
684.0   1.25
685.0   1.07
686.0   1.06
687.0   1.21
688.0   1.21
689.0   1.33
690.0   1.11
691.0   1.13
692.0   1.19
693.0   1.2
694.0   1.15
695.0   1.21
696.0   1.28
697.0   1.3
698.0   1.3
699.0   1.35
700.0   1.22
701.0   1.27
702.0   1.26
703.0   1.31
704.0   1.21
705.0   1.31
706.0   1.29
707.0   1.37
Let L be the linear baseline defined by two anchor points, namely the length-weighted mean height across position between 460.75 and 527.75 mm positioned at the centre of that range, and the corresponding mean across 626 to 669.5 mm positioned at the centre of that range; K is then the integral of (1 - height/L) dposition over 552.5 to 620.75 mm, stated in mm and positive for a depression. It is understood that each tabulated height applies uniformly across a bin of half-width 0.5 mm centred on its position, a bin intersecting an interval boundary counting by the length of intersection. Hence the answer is 1.2 mm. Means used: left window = 0.965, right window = 1.12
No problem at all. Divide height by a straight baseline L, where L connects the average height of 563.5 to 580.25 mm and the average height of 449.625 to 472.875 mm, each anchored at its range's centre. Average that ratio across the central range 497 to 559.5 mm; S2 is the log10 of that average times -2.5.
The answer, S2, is 0.07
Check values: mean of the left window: 1.06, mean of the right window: 1.01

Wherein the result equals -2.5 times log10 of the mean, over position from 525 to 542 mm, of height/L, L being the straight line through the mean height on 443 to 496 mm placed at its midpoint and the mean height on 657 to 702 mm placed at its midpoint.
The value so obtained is 0.08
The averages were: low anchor 1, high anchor 1.16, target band 0.978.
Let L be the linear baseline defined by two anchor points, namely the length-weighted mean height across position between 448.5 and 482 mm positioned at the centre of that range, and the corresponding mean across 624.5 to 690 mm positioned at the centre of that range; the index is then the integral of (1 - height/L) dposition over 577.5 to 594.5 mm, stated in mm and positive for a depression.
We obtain 0.71 mm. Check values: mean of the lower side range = 1.03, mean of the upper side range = 1.12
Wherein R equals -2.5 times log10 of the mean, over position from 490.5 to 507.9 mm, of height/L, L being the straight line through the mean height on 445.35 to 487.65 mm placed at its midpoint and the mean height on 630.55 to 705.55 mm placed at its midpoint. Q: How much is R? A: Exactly 0.104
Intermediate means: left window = 1.01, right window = 1.15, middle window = 0.941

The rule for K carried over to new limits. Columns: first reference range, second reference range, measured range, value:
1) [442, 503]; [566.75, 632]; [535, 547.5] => 0.35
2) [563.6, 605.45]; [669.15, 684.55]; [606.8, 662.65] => -1.60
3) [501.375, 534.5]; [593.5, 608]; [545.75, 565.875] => 0.15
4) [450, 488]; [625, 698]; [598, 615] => 0.42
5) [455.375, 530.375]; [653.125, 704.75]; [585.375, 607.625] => 0.19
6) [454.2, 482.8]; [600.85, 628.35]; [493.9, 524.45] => 3.13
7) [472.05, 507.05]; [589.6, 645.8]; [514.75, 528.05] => 0.40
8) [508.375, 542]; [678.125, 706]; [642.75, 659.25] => 0.46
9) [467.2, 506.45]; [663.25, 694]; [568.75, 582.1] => 0.25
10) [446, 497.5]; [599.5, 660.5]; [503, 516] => 1.18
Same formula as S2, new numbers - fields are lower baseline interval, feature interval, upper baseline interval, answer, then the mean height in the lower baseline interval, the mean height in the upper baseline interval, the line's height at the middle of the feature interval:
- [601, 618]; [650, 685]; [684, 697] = 0.04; 1.08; 1.19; 1.16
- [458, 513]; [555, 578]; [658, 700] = 0.05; 0.973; 1.15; 1.05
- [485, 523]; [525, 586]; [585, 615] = 0.01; 0.932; 1.07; 1.01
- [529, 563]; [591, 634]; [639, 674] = -0.01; 0.991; 1.12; 1.07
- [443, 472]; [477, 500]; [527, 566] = 0.10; 1.04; 0.991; 1.02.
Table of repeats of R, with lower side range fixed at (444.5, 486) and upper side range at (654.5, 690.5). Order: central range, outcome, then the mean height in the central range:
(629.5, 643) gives -0.022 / 1.13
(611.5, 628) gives 0.019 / 1.08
